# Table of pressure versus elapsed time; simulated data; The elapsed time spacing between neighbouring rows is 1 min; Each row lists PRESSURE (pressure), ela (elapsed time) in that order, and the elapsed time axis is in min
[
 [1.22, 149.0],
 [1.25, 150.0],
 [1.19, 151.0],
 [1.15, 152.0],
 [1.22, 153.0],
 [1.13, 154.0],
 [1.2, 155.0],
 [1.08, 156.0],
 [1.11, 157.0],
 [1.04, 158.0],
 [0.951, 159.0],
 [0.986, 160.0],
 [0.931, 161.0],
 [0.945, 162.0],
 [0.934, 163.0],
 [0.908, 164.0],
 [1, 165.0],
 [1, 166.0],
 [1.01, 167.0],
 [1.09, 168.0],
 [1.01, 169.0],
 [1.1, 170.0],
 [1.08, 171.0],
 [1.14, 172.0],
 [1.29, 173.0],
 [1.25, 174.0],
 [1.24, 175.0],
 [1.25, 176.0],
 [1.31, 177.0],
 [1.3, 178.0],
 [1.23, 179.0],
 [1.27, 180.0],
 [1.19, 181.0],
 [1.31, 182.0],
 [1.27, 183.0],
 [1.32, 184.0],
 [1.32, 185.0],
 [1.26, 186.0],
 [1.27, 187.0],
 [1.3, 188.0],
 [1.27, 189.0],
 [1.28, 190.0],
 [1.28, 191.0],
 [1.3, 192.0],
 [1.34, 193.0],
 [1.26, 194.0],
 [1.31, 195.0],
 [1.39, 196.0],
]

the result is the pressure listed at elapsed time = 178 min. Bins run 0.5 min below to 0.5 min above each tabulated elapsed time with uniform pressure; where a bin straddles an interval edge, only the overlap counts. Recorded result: 1.3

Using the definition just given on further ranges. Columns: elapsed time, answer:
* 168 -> 1.09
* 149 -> 1.22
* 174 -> 1.25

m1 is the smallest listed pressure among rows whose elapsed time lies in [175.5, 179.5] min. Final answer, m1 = 1.23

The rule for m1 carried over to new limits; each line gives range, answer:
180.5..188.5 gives 1.19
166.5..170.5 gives 1.01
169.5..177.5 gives 1.08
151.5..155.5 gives 1.13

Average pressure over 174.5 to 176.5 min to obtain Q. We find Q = 1.25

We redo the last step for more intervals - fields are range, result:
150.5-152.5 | 1.17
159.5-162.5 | 0.954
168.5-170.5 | 1.06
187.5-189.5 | 1.29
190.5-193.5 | 1.31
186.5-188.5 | 1.29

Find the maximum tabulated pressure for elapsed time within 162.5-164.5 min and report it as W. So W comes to 0.934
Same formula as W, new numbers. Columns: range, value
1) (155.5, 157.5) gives 1.11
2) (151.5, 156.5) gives 1.22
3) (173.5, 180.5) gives 1.31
